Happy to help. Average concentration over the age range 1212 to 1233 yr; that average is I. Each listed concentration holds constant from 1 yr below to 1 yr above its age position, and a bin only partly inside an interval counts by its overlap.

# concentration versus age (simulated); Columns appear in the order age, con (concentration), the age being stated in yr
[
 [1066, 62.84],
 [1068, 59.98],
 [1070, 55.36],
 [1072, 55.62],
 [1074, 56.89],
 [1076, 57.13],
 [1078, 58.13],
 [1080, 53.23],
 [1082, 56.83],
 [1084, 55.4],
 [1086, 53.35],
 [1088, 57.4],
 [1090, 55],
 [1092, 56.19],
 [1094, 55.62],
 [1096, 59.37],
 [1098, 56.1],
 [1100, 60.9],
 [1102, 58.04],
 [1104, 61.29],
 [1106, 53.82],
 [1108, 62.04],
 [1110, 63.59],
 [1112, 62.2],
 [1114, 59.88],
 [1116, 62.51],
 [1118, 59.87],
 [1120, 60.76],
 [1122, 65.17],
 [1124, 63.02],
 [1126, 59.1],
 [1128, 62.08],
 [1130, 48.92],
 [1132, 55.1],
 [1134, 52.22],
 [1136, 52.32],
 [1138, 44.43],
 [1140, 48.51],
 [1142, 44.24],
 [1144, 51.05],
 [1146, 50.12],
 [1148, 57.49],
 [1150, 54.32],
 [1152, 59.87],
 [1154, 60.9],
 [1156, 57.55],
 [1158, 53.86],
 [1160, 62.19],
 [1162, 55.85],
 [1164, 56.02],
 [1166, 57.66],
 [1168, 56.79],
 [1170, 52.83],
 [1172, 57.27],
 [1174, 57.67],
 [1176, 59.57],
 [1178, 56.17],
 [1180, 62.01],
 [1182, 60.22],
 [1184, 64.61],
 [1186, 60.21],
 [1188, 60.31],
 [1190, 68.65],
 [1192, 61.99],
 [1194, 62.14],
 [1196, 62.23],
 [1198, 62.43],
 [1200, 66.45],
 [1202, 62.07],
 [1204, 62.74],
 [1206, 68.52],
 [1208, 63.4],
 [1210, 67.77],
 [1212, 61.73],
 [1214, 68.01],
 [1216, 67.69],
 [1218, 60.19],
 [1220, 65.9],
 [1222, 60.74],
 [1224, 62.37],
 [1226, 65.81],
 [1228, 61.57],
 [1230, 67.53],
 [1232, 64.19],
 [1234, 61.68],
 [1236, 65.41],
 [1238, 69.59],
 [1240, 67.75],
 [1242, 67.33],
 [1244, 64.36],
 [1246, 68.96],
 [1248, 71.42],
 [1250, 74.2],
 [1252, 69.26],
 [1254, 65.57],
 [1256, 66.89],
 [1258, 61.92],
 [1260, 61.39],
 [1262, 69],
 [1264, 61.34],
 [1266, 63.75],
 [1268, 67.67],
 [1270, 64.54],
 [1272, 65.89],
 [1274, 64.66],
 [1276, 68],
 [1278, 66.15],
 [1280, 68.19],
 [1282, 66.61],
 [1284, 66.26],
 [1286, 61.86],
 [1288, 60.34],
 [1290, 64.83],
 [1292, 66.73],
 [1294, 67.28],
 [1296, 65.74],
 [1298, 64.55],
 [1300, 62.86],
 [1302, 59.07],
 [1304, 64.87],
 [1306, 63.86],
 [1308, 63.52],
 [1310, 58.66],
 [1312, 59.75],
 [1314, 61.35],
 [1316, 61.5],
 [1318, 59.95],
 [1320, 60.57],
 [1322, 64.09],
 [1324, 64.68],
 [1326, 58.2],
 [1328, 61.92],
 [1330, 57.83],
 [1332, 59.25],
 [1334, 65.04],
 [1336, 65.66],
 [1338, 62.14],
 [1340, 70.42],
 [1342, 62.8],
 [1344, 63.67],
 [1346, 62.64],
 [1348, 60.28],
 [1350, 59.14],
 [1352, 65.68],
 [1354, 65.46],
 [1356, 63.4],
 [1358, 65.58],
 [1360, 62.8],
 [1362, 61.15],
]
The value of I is 64.3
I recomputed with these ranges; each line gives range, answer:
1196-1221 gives 64.6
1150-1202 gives 59.8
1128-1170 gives 54.1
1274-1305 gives 64.9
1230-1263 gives 66.8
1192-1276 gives 65.3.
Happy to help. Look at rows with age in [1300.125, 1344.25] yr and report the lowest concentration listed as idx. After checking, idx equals 57.83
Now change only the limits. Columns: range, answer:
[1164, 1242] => 52.83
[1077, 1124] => 53.23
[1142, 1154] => 44.24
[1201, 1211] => 62.07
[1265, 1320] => 58.66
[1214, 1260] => 60.19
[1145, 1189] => 50.12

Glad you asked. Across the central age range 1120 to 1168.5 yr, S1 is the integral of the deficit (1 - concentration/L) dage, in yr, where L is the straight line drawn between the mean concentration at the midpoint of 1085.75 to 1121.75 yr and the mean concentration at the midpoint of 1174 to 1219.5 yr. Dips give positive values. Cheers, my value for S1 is 4.2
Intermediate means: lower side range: 59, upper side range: 63.1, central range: 55.5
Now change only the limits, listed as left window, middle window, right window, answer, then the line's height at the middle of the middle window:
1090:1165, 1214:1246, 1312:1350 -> -2.9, 59.6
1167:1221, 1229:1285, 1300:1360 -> -3.7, 62.3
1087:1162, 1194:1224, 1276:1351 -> -2.2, 59.7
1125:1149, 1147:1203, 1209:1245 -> -2.0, 57.6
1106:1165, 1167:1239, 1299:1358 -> -4.9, 58.7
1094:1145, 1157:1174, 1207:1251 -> 1.1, 60.7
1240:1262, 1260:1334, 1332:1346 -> 2.6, 65.7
